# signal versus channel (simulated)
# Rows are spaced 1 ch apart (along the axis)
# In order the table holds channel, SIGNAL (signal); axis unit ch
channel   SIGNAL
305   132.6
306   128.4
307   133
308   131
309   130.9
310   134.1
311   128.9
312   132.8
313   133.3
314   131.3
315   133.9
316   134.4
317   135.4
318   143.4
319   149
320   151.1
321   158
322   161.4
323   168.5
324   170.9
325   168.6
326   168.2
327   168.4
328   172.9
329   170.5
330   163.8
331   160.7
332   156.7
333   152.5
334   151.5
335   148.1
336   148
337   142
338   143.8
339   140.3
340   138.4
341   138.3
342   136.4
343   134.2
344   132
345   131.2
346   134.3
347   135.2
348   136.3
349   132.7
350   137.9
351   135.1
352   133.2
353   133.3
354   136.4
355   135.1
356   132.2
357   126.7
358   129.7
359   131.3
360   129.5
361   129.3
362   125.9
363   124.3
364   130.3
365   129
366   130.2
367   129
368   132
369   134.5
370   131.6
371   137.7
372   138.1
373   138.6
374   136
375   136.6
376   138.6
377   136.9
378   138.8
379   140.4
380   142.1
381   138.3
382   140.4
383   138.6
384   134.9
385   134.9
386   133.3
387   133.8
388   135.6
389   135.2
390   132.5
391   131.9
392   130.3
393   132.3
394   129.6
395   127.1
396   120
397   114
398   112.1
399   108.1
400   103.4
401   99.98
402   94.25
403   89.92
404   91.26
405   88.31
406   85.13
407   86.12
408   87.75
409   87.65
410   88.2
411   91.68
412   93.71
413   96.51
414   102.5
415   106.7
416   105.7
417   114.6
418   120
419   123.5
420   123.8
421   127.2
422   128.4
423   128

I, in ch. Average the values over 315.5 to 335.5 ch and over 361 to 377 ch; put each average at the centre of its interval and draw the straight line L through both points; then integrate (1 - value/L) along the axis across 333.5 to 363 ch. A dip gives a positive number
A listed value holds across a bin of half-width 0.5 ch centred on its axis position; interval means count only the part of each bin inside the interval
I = 1.9 ch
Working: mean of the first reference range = 158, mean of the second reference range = 133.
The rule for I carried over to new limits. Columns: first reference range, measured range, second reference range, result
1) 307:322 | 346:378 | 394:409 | -4.2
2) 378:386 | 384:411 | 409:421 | 2.6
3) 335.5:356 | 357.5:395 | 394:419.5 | -4.7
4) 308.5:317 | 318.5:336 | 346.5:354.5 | -3.6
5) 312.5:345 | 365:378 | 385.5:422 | -0.7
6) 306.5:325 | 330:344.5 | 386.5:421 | -1.1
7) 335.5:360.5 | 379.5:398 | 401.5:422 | -3.0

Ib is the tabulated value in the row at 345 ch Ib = 131.2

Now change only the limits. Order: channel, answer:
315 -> 133.9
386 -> 133.3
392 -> 130.3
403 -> 89.92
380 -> 142.1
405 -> 88.31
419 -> 123.5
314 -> 131.3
